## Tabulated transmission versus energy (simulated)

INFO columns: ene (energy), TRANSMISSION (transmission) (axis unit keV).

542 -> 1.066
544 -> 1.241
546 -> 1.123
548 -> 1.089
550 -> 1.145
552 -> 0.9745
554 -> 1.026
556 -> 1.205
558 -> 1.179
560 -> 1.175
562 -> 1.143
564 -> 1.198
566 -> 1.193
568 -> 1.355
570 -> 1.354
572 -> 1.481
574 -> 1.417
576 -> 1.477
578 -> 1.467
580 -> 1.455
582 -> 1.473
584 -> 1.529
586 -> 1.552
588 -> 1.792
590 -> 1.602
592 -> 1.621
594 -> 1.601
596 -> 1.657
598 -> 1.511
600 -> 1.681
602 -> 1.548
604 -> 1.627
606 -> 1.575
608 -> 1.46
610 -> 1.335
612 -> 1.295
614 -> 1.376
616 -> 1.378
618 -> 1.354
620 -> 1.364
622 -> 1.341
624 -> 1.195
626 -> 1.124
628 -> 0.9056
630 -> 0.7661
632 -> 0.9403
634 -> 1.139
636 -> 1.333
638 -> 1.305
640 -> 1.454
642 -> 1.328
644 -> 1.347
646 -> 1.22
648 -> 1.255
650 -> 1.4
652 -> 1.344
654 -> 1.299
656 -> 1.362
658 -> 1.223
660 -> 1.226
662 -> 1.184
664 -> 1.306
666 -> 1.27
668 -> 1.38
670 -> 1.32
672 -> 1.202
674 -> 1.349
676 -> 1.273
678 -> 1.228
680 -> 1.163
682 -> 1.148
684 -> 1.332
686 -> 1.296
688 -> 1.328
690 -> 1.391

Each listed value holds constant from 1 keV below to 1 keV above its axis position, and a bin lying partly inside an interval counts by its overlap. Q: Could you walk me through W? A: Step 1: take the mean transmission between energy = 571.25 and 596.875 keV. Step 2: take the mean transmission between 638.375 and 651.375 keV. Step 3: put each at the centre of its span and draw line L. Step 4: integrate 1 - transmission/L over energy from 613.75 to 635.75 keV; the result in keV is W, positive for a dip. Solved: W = 3.70 keV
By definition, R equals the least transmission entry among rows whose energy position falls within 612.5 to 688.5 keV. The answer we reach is 0.7661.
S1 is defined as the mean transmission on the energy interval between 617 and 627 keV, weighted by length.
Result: 1.28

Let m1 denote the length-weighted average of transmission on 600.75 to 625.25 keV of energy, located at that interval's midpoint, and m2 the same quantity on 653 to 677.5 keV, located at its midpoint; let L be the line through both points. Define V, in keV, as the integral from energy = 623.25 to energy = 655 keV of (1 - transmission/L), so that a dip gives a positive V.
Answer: 3.1 keV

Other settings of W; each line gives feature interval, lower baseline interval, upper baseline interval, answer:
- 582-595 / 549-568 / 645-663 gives -4.5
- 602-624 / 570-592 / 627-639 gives -2.9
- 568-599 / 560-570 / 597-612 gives -3.7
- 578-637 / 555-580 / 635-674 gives -4.1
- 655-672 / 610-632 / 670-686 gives -0.6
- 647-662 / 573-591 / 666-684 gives 0.3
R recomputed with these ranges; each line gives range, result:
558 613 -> 1.143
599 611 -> 1.335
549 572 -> 0.9745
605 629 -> 0.9056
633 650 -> 1.139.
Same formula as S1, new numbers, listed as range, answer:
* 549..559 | 1.11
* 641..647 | 1.3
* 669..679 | 1.27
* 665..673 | 1.29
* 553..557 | 1.12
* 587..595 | 1.65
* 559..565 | 1.17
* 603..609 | 1.55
